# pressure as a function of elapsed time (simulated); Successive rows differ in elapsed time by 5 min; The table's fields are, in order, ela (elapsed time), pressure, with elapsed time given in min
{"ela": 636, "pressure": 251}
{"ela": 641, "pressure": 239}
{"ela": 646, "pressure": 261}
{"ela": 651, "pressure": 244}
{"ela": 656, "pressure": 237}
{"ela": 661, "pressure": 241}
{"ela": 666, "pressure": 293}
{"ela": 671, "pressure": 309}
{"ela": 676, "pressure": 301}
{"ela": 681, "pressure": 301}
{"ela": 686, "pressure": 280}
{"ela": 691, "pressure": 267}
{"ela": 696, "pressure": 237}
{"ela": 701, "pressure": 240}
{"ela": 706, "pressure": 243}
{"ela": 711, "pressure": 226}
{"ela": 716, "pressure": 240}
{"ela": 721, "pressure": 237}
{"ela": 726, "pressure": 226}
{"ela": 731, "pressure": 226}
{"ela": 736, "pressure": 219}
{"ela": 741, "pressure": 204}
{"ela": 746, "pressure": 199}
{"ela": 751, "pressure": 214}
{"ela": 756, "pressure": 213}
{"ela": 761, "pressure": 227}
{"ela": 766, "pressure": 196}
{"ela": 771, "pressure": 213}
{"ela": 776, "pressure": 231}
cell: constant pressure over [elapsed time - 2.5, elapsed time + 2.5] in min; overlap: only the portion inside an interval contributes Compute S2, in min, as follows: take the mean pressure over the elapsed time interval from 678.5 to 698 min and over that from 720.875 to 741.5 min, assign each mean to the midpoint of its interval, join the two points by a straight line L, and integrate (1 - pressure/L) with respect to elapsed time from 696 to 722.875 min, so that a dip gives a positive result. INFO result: 1.1 min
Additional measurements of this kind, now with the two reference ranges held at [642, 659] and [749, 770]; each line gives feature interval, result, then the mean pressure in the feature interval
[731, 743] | 0.3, 215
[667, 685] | -4.7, 301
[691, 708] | -0.9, 244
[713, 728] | -0.6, 234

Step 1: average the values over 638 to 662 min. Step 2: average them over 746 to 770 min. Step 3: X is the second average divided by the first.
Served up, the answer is 0.9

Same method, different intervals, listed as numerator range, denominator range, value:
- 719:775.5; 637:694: 0.80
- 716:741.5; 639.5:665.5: 0.91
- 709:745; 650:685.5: 0.81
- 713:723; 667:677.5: 0.78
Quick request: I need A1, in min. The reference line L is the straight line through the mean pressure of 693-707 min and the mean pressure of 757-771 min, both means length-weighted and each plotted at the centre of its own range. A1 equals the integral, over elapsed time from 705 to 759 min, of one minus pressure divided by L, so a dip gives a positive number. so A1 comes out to 1.1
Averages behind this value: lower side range 241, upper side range 212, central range 222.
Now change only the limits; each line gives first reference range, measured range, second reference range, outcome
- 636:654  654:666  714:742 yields -0.31 min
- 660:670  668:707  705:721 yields -2.31 min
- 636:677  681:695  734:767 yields -1.62 min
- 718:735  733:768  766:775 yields 1.37 min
